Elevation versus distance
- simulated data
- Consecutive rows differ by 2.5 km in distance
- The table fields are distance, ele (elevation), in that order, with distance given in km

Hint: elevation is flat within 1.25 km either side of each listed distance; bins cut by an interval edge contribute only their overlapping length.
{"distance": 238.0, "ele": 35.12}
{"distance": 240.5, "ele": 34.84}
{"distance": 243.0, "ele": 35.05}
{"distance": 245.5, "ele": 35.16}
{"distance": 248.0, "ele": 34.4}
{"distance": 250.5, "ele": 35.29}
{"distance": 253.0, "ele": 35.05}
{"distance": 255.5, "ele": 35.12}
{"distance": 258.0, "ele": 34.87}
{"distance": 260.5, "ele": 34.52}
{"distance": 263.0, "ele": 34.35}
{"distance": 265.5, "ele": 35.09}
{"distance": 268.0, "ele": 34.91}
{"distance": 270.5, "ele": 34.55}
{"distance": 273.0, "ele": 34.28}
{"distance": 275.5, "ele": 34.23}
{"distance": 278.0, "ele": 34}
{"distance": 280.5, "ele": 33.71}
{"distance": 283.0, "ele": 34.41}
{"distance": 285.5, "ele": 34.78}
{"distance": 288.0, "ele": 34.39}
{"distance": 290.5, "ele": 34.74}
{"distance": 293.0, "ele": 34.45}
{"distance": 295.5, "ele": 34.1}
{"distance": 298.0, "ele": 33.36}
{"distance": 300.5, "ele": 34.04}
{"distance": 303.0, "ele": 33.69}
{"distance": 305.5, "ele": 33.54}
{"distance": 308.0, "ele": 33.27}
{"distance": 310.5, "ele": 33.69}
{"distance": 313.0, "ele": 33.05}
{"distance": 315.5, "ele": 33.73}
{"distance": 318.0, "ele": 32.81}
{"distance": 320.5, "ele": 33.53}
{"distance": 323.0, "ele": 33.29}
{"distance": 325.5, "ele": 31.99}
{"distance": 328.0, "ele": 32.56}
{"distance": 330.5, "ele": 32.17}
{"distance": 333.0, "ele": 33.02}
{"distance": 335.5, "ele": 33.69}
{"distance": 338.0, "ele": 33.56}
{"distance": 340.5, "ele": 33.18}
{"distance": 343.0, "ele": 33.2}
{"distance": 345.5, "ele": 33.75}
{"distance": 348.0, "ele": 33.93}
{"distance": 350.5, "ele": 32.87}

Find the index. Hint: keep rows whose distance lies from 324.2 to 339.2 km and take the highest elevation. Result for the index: 33.69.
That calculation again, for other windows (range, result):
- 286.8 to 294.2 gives 34.74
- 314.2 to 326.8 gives 33.73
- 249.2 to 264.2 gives 35.29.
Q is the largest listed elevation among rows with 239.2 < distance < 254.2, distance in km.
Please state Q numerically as 35.29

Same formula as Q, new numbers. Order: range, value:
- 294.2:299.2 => 34.1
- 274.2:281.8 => 34.23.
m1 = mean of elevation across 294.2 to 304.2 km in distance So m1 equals 33.8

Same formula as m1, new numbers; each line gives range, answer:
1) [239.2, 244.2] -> 34.9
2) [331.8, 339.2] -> 33.4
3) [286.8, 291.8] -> 34.6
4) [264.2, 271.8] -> 34.8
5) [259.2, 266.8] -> 34.7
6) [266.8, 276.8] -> 34.5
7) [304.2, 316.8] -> 33.5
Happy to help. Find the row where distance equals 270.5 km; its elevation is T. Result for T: 34.55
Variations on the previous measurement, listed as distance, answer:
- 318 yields 32.81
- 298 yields 33.36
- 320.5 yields 33.53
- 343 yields 33.2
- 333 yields 33.02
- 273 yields 34.28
